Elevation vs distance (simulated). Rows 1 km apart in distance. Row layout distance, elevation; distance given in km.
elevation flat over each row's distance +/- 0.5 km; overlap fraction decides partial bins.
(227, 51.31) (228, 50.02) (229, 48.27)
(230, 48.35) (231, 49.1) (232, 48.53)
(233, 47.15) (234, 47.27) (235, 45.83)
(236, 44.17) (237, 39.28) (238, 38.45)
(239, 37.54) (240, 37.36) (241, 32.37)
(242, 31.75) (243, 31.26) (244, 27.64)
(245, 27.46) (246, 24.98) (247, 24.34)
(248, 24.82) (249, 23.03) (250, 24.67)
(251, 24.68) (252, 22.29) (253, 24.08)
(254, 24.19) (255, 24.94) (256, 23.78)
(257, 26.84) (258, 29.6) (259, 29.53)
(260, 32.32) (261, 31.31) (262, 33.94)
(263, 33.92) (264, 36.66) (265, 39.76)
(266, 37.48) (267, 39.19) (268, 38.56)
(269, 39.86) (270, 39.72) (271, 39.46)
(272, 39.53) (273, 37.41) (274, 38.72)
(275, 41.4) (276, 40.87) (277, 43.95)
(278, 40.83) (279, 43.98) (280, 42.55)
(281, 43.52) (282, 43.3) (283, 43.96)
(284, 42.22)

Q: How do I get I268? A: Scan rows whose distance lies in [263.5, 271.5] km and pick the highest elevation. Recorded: 39.86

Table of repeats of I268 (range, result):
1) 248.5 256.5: 24.94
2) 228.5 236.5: 49.1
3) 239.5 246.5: 37.36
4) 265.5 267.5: 39.19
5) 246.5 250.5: 24.82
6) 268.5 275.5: 41.4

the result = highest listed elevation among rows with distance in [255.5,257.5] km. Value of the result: 26.84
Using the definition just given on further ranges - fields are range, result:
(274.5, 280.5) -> 43.98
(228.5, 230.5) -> 48.35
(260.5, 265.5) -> 39.76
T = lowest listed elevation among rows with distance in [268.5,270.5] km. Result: 39.72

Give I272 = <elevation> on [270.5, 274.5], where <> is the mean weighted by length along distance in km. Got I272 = 38.8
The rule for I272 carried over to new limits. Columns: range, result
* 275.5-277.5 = 42.4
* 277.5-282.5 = 42.8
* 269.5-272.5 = 39.6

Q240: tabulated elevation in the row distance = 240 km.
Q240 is 37.36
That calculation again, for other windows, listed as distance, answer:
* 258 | 29.6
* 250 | 24.67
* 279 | 43.98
